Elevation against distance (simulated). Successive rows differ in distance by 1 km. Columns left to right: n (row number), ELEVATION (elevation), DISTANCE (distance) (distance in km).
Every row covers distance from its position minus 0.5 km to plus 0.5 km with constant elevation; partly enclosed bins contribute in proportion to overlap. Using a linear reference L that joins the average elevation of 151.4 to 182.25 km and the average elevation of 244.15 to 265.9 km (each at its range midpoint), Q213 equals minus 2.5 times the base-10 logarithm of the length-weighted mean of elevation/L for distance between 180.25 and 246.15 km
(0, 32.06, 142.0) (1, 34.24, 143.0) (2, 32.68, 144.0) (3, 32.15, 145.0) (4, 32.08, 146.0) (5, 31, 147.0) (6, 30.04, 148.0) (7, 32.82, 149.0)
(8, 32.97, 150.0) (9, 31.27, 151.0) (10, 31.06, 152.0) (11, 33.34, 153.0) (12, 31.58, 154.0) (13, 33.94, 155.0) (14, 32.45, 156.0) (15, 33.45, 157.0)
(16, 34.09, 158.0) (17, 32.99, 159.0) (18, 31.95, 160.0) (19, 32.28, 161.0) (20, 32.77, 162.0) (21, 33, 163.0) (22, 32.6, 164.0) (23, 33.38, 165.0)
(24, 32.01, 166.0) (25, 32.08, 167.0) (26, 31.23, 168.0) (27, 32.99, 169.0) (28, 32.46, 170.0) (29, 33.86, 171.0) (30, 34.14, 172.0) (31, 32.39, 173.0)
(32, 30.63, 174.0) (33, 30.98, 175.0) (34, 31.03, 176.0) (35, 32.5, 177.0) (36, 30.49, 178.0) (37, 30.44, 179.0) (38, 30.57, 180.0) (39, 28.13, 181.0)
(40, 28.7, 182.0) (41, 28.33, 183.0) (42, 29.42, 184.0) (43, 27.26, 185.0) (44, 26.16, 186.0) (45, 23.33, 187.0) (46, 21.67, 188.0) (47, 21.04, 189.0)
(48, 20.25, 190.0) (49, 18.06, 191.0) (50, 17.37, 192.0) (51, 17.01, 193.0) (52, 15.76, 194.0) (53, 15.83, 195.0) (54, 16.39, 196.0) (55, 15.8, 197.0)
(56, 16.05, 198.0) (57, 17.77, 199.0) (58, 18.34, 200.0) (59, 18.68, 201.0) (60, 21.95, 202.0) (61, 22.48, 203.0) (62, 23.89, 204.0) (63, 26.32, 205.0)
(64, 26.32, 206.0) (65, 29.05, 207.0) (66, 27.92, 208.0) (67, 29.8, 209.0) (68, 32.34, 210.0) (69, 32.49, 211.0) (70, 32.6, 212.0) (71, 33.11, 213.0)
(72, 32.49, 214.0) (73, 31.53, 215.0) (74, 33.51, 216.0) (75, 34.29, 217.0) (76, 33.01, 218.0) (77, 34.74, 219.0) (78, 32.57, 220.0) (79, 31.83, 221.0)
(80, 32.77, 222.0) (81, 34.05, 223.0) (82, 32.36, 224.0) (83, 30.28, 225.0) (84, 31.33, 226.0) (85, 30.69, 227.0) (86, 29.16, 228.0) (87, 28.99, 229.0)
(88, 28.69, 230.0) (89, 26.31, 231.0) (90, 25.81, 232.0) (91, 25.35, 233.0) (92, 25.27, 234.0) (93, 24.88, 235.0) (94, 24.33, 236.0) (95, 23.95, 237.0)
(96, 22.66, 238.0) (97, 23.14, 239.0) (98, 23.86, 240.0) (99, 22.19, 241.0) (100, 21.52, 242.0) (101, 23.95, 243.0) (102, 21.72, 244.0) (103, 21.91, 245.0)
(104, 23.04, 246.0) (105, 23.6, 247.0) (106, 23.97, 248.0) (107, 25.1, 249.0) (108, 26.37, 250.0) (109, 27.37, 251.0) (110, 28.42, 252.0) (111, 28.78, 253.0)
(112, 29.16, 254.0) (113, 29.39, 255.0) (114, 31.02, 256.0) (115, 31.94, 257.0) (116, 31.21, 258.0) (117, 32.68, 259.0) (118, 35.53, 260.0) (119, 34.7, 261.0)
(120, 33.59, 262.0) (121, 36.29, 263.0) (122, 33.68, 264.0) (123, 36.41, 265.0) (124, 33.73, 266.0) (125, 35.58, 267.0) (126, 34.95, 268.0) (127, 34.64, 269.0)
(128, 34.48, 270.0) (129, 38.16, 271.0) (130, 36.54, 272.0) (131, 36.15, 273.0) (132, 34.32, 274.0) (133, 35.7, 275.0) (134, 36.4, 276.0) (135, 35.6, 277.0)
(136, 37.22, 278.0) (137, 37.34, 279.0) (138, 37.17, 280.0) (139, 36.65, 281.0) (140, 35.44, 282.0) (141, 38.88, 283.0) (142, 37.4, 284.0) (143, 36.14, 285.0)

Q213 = 0.19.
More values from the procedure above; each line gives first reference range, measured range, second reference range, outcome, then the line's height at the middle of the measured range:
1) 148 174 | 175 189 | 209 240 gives 0.13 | 31.6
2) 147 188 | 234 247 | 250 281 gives 0.39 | 33.2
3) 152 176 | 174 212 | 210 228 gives 0.31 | 32.5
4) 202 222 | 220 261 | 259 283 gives 0.19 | 32.9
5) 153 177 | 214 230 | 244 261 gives -0.08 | 29.7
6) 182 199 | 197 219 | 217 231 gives -0.02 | 26.4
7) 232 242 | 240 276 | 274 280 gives 0.00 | 30.4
